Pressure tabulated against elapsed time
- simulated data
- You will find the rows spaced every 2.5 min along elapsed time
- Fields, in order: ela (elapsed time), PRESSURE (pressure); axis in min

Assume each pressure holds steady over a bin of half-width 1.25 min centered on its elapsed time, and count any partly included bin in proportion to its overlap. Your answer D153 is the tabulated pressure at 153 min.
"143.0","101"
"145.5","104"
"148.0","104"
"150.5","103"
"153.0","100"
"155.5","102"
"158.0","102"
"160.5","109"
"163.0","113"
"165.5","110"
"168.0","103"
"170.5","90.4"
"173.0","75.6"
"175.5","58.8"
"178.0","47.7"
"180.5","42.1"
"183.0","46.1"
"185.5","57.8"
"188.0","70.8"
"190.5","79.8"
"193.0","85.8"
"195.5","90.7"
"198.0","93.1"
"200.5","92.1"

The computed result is 100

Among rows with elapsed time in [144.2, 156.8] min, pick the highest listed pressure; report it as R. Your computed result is 104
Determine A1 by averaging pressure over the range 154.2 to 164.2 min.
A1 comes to 106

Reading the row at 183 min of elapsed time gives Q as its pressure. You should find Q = 46.1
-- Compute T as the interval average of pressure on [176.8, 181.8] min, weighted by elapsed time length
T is 44.9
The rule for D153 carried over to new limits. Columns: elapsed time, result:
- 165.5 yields 110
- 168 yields 103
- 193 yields 85.8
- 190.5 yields 79.8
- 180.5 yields 42.1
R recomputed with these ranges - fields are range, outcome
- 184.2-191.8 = 79.8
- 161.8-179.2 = 113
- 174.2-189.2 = 70.8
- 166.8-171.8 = 103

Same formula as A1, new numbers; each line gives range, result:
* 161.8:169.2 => 109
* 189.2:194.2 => 82.6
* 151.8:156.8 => 101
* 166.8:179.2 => 75.1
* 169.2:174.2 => 83.3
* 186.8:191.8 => 75.5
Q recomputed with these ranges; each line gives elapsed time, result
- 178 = 47.7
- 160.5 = 109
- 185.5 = 57.8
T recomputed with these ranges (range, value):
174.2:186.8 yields 50.7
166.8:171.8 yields 96.4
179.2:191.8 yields 59.4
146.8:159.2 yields 102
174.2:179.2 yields 53.5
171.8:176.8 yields 66.9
